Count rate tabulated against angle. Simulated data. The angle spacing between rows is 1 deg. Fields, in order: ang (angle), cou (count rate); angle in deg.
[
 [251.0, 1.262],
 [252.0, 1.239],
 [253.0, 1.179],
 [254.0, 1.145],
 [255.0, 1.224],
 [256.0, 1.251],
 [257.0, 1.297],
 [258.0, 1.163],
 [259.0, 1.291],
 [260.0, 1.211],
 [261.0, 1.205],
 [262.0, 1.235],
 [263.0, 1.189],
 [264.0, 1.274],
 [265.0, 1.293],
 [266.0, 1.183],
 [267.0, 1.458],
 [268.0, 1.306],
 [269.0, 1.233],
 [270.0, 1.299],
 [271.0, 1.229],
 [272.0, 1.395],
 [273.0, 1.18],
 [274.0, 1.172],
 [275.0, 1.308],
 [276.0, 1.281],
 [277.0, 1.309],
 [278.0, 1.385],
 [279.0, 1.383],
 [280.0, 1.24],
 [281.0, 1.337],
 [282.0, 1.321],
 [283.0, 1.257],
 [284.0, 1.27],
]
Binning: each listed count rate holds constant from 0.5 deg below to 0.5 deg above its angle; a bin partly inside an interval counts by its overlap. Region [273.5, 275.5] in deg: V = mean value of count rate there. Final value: 1.24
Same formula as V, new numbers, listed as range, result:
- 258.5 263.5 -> 1.23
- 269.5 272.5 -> 1.31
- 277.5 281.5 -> 1.34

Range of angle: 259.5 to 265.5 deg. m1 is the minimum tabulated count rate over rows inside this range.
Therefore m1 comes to 1.189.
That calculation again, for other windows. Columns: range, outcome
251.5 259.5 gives 1.145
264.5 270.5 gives 1.183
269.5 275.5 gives 1.172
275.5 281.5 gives 1.24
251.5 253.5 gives 1.179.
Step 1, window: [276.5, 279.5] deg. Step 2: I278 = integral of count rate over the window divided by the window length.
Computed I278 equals 1.36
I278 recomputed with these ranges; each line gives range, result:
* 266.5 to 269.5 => 1.33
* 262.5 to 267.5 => 1.28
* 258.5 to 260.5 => 1.25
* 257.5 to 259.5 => 1.23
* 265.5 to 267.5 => 1.32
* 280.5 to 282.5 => 1.33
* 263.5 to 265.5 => 1.28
